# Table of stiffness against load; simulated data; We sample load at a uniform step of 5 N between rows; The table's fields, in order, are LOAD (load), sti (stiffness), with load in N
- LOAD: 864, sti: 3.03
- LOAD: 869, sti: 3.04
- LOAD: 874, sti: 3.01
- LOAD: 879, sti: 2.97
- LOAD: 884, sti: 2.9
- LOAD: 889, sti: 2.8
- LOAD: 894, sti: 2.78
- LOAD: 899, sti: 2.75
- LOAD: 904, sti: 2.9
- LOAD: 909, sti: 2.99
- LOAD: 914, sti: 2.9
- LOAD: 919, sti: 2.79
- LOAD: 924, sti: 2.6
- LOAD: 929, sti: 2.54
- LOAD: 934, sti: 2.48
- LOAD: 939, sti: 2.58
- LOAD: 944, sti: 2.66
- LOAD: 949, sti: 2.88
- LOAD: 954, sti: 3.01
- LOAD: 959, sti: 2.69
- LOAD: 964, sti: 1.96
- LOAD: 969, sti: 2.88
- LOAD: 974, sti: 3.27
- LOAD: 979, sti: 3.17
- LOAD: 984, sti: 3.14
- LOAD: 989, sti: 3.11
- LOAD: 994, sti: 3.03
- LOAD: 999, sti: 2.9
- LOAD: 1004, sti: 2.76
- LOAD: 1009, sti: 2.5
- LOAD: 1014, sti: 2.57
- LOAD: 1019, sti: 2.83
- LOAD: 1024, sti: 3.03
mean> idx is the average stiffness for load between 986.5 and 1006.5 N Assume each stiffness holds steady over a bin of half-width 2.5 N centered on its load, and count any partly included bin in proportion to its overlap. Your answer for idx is 2.95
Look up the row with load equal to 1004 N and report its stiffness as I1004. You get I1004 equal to 2.76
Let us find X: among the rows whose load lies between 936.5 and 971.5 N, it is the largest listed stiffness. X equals 3.01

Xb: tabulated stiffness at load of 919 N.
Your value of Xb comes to 2.79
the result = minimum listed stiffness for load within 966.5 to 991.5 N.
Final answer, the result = 2.88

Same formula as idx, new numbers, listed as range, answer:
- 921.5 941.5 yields 2.55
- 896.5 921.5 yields 2.87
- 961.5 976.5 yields 2.7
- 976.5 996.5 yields 3.11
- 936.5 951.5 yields 2.71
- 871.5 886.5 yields 2.96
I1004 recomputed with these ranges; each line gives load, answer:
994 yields 3.03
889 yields 2.8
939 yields 2.58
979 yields 3.17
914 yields 2.9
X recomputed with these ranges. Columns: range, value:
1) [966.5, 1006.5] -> 3.27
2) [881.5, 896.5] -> 2.9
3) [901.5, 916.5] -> 2.99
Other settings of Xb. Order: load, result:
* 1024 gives 3.03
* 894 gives 2.78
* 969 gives 2.88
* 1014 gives 2.57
